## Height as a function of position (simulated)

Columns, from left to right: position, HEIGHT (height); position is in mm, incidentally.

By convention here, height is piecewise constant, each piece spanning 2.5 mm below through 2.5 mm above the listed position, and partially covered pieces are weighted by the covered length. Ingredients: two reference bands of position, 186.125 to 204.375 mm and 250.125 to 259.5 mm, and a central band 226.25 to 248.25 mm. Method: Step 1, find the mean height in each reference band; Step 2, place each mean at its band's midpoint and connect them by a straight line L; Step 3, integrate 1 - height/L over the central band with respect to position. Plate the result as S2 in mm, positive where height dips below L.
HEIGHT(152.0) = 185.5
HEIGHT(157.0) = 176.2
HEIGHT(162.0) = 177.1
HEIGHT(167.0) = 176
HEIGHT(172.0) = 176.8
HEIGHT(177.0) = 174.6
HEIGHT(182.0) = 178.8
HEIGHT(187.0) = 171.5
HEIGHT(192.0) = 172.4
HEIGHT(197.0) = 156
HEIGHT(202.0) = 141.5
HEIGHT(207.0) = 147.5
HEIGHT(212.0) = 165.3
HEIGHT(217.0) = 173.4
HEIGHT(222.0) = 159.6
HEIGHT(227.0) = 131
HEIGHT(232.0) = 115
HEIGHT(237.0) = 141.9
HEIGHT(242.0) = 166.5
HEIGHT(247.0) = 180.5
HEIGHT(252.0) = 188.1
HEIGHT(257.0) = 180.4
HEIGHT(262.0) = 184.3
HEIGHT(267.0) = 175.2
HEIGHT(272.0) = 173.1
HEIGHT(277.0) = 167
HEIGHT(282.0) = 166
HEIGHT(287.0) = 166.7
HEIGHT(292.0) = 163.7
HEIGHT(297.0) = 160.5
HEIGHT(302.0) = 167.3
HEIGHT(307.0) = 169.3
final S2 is 3.8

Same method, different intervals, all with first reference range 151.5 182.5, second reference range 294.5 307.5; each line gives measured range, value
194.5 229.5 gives 4.0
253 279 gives -1.3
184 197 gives 0.4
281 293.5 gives 0.1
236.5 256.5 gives -0.4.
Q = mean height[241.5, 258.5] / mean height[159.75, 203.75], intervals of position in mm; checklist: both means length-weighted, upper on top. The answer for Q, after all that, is 1.1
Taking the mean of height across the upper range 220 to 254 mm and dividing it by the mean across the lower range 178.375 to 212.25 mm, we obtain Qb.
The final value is 0.95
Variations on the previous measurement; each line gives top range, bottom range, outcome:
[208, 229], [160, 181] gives 0.89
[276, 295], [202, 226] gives 1.05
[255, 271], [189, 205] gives 1.14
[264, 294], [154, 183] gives 0.96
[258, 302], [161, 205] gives 1.01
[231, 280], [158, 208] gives 1.00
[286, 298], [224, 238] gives 1.27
